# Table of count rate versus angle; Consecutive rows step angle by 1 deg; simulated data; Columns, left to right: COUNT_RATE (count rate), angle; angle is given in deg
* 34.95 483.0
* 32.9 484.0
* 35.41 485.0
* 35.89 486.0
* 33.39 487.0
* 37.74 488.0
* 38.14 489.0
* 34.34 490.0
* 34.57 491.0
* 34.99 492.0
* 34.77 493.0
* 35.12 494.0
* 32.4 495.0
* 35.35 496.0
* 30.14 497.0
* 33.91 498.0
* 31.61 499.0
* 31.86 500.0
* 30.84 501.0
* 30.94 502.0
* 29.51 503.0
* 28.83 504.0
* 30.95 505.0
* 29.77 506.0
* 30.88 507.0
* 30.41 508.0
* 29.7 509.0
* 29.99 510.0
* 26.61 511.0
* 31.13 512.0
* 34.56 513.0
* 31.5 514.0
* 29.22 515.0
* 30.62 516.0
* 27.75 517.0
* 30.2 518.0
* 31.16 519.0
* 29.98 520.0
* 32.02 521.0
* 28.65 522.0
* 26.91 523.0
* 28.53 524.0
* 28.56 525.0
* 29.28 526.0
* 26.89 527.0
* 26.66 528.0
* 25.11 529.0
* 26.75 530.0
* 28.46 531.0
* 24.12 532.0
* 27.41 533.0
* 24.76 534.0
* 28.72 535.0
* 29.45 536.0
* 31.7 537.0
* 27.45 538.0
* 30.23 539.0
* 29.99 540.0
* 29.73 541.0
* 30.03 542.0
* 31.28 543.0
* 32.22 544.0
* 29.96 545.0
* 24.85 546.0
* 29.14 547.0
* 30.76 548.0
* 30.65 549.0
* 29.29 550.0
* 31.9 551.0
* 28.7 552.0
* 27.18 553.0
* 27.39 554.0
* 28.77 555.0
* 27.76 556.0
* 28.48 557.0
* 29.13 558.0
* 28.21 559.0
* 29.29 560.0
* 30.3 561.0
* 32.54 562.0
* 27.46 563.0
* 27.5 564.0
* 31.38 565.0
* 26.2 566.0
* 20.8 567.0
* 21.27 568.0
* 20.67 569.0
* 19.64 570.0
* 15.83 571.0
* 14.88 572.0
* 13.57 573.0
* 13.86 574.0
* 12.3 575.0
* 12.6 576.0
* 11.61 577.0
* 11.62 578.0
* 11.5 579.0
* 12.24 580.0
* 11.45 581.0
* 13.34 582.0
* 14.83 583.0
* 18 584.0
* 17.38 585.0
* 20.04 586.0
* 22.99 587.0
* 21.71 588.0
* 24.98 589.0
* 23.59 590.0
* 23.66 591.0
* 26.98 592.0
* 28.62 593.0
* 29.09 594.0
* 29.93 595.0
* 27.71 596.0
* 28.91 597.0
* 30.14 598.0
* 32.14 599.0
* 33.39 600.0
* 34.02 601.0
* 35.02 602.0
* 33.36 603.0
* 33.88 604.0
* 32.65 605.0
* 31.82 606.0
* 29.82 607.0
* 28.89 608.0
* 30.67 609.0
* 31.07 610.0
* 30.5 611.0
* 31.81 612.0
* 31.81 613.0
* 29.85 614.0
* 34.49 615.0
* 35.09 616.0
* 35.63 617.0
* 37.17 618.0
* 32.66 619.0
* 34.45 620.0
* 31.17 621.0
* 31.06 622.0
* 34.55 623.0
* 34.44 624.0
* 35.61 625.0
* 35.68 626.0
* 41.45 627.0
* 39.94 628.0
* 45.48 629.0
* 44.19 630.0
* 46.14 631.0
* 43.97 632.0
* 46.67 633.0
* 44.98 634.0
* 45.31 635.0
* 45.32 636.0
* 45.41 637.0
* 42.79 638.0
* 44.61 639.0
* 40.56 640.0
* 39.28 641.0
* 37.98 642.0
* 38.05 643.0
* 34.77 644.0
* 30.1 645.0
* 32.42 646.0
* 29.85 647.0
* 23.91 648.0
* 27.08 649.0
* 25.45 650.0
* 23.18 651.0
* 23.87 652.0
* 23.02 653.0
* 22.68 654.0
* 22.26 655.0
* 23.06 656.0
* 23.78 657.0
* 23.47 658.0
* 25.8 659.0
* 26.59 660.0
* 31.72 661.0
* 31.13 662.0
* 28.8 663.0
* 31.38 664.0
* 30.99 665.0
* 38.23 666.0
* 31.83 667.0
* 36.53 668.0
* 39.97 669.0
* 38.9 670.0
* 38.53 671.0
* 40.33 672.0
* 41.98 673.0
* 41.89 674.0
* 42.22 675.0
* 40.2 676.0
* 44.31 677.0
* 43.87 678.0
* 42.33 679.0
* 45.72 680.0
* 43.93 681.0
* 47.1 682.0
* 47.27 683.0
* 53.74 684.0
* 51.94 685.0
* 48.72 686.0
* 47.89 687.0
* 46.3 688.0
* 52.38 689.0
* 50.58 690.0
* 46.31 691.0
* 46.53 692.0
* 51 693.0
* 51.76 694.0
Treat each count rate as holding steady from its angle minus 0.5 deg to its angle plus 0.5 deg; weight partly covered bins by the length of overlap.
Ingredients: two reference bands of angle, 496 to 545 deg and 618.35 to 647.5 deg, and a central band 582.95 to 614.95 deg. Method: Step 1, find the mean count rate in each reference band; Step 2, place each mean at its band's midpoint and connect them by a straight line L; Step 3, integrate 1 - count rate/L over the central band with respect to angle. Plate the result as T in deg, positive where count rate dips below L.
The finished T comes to 6.91 deg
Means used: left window 29.6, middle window 28.4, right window 38.9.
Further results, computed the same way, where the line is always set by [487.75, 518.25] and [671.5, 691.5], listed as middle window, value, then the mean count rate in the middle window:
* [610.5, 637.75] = 2.3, 38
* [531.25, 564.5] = 6.0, 29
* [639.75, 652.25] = 3.4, 31.2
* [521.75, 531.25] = 1.7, 27.5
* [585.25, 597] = 4.1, 25.4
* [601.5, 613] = 2.4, 31.8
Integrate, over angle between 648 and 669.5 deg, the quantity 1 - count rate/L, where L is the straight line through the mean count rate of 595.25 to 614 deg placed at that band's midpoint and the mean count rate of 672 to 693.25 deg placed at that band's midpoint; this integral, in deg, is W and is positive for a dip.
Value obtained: 7.1 deg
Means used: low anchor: 31.5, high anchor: 46.3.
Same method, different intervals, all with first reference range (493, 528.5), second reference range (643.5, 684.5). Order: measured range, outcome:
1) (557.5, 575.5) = 4.9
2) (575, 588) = 6.9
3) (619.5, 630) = -1.2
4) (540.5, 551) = 0.5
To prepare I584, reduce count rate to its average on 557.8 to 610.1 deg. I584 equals 24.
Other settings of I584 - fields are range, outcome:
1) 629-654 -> 36.5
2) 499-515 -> 30.5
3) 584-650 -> 33.5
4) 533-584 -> 24.3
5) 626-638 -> 44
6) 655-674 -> 32.4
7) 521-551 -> 28.6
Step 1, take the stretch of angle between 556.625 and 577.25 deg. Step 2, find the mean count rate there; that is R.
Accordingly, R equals 22.4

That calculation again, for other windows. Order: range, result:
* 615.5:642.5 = 39.7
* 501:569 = 28.9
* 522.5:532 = 27.3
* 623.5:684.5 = 36.6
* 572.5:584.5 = 13.1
